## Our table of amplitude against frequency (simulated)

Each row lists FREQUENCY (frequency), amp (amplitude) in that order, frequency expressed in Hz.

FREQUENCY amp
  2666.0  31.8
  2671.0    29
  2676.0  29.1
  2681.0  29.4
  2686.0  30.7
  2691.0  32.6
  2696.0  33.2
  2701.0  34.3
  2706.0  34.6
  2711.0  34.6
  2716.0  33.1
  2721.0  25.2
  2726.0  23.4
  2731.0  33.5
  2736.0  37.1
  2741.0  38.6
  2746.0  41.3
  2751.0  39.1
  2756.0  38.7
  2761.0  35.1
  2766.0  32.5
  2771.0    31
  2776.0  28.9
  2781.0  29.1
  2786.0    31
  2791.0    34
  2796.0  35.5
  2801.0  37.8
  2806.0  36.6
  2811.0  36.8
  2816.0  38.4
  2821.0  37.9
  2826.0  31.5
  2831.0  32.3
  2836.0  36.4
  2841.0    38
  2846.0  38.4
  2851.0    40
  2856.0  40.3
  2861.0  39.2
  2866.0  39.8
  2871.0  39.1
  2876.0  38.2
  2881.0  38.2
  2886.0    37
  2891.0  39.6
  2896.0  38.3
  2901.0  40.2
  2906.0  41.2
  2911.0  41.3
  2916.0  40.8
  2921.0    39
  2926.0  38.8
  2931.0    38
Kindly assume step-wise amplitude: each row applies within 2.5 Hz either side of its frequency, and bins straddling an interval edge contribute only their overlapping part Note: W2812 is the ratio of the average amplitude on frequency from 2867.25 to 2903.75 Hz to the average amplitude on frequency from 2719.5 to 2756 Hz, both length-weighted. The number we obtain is 1.12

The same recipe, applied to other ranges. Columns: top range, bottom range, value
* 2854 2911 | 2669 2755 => 1.19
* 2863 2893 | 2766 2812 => 1.16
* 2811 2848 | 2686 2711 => 1.08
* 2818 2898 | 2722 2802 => 1.11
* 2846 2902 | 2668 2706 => 1.24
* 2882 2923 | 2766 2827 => 1.16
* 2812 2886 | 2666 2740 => 1.19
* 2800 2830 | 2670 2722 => 1.14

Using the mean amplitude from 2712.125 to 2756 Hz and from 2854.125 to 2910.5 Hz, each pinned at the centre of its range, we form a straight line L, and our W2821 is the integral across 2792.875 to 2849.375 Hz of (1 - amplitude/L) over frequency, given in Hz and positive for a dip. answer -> 1.22 Hz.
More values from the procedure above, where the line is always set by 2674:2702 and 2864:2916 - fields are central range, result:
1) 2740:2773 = -2.4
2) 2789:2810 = -0.2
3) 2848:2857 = -0.5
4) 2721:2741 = 1.0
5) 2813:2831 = 0.6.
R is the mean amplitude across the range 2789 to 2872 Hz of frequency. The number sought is 37.2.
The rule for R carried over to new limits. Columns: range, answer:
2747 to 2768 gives 36.8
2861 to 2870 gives 39.5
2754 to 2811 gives 33.7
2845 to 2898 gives 38.9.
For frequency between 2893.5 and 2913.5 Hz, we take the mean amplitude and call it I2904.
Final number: 40.2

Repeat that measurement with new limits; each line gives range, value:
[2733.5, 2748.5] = 39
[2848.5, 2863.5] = 39.8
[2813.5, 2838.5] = 35.3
